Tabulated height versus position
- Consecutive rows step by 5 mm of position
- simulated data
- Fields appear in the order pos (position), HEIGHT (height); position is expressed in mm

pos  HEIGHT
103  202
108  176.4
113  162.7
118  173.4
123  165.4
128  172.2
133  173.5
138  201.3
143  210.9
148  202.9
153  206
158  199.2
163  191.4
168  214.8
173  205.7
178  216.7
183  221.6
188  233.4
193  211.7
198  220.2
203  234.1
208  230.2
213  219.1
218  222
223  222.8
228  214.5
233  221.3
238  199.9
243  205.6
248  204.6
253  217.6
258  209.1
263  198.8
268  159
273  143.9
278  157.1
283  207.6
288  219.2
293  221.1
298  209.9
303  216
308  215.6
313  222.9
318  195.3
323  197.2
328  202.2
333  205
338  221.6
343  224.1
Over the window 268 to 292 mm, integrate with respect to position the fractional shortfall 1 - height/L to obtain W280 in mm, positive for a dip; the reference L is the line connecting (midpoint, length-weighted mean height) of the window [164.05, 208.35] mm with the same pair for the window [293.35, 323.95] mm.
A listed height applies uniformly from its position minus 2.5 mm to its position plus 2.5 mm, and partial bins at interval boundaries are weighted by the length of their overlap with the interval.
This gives 3.5 mm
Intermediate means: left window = 220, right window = 211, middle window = 182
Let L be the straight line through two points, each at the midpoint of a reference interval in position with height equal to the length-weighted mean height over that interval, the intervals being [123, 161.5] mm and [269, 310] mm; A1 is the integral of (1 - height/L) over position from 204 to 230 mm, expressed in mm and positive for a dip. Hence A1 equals -3.7 mm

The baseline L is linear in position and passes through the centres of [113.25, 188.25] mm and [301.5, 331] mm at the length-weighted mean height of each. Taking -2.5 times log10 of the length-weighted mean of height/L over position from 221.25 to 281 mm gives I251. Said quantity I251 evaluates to 0.04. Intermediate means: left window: 197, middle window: 196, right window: 208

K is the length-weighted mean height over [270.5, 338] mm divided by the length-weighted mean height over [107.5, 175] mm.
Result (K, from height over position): 1.1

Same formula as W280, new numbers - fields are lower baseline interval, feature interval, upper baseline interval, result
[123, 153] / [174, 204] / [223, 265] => -3.2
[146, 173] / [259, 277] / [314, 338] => 3.0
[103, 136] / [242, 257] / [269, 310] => -1.4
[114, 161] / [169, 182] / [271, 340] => -1.4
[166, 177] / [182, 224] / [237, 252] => -3.1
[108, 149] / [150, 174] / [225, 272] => -2.1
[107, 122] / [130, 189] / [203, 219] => -2.9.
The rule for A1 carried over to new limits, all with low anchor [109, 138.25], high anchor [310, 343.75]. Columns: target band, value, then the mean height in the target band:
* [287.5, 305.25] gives -1.1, 216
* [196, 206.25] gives -2.3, 228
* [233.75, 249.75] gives -0.9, 205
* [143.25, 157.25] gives -2.2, 205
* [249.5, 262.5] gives -0.9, 210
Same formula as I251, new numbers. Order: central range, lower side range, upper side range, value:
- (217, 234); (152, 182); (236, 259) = -0.065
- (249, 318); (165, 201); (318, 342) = 0.054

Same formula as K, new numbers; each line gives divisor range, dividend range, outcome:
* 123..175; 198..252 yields 1.11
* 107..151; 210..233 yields 1.21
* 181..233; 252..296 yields 0.86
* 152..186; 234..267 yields 0.98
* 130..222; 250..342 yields 0.95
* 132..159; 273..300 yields 0.99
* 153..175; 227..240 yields 1.04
